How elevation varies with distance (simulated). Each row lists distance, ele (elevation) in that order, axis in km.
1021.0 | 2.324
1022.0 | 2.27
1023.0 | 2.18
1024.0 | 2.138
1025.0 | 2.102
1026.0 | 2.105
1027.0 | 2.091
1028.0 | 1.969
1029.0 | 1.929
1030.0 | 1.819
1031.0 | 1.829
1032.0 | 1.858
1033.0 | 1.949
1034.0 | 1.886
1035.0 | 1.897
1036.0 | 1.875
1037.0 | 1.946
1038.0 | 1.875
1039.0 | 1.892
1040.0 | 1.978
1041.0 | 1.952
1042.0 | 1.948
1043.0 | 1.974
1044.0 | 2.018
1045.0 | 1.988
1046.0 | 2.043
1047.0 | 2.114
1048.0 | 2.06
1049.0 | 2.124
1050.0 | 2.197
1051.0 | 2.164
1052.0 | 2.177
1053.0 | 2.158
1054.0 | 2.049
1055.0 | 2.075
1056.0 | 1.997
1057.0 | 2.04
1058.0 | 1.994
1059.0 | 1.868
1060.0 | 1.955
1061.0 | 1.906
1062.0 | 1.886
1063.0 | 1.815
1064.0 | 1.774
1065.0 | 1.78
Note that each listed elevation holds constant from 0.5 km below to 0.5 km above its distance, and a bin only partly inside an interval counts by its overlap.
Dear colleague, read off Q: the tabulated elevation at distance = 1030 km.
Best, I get 1.819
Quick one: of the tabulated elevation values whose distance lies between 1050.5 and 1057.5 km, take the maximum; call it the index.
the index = 2.177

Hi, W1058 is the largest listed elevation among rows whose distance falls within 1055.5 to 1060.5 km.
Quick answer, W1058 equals 2.04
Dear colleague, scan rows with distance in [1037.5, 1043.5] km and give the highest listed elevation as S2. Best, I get 1.978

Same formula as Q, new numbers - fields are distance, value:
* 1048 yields 2.06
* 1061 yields 1.906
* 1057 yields 2.04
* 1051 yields 2.164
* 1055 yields 2.075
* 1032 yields 1.858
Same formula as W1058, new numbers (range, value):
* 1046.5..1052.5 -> 2.197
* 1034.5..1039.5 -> 1.946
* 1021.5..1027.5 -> 2.27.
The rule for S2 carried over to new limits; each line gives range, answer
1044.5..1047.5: 2.114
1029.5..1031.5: 1.829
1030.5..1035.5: 1.949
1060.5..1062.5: 1.906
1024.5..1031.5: 2.105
